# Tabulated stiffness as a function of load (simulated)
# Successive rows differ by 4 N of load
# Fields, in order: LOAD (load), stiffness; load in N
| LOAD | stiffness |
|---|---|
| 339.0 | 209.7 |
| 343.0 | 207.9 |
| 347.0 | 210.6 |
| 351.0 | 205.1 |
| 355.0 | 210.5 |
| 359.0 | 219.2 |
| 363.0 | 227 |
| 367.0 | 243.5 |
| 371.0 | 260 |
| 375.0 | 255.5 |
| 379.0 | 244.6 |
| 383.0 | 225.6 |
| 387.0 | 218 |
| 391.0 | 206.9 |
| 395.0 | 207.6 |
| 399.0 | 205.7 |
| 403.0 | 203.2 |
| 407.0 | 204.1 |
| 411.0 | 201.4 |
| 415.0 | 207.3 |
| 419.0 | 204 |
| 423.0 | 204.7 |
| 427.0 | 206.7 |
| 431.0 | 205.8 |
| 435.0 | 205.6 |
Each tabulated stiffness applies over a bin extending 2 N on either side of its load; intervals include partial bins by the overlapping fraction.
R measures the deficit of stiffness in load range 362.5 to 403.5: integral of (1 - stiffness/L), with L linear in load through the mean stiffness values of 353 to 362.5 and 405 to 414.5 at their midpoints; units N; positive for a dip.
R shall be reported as -3.4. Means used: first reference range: 217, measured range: 228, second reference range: 203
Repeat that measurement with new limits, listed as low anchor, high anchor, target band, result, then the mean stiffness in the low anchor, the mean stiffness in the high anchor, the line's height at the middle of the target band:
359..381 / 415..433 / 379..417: 2.24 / 244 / 206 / 224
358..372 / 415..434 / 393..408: 0.89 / 237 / 206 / 218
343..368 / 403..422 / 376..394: -1.20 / 217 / 204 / 211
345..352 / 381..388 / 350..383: -2.77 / 208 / 222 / 215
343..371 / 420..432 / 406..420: 0.29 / 221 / 206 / 209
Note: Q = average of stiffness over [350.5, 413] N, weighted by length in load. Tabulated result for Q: 222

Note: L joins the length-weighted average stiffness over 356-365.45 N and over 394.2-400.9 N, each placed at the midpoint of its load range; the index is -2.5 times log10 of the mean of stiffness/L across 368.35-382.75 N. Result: -0.16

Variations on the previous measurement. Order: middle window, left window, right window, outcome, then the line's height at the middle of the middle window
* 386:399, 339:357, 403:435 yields -0.02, 206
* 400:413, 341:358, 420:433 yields 0.02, 207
